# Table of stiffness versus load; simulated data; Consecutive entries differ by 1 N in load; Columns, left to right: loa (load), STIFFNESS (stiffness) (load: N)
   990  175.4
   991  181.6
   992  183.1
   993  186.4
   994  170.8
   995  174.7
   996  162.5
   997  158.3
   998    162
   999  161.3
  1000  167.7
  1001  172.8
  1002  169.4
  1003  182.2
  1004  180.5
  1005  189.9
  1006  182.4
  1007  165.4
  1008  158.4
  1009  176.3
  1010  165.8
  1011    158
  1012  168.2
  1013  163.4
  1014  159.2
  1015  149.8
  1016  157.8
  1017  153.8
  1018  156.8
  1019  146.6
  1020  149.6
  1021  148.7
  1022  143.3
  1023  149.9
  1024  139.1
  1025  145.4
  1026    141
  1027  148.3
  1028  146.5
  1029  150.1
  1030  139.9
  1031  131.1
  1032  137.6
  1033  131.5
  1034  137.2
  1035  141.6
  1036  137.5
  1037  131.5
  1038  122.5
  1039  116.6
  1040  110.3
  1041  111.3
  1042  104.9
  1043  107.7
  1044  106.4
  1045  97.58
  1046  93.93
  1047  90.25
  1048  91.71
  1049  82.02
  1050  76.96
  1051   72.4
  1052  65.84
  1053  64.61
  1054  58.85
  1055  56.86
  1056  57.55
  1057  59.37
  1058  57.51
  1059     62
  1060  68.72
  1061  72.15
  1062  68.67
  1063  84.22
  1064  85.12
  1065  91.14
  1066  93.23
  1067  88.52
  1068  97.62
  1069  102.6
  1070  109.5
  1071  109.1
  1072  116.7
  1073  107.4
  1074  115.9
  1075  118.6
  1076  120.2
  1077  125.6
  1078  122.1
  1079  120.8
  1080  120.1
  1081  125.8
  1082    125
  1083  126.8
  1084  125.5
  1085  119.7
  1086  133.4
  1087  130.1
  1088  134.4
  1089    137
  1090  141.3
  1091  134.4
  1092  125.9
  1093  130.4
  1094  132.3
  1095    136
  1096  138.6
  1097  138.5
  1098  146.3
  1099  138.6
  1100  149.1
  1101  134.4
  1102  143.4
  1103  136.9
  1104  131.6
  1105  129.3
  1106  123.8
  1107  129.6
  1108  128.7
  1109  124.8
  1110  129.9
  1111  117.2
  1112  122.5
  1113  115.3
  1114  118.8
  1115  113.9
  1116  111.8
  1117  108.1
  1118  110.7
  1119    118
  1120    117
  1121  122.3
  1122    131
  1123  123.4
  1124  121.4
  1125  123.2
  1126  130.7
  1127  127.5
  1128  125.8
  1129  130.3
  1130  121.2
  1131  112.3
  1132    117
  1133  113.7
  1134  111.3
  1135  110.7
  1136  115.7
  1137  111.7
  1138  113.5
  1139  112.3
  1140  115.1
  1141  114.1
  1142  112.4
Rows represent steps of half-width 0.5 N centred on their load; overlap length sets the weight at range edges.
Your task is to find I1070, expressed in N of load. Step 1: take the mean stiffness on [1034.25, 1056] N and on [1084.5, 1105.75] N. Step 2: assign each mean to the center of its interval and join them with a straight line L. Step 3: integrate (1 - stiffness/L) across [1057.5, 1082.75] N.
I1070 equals 3.5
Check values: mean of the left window 96.8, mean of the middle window 101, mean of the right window 135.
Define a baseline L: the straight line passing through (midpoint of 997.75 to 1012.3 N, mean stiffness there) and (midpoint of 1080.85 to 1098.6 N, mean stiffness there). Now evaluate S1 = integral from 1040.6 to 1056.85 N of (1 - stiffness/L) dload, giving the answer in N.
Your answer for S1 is 7.3 N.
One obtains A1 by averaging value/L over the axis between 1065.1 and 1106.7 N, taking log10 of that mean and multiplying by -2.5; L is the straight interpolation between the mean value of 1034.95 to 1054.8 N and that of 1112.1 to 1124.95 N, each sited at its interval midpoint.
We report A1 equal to -0.147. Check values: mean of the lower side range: 97.6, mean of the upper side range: 118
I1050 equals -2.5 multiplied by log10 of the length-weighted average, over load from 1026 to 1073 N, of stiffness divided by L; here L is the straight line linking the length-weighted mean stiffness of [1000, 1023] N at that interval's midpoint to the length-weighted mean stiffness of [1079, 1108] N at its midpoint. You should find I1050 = 0.44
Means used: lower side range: 163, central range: 100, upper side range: 133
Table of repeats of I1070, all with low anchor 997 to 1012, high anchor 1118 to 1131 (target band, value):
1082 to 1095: 0.6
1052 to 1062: 5.8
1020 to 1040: 2.7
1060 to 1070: 4.0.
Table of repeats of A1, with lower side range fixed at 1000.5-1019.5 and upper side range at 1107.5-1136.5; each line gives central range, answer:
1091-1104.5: -0.059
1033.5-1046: 0.291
